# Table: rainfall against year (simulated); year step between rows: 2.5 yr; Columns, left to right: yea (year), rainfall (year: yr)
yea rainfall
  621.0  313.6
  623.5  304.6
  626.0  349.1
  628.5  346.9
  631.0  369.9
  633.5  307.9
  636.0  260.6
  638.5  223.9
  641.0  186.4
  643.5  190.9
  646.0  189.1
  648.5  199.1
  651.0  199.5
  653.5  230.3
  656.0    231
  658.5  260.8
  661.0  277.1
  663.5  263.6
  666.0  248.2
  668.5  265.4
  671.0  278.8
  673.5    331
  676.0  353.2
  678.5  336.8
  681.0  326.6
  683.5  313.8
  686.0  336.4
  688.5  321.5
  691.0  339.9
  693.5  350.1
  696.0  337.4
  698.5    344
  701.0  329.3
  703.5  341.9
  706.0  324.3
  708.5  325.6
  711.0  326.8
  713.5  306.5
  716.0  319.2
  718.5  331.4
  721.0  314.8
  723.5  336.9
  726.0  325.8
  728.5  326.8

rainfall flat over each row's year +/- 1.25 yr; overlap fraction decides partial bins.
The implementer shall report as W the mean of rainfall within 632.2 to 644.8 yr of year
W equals 234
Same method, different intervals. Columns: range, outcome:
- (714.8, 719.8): 325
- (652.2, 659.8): 241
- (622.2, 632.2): 342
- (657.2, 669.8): 263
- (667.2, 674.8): 292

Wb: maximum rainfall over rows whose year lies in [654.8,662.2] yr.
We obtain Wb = 277.1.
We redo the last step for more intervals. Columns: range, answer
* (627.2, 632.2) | 369.9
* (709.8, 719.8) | 331.4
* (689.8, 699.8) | 350.1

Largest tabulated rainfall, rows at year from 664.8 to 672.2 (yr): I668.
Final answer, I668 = 278.8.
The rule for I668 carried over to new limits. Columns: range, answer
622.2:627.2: 349.1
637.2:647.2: 223.9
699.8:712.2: 341.9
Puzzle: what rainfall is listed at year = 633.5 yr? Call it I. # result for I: 307.9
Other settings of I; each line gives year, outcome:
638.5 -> 223.9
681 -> 326.6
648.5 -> 199.1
